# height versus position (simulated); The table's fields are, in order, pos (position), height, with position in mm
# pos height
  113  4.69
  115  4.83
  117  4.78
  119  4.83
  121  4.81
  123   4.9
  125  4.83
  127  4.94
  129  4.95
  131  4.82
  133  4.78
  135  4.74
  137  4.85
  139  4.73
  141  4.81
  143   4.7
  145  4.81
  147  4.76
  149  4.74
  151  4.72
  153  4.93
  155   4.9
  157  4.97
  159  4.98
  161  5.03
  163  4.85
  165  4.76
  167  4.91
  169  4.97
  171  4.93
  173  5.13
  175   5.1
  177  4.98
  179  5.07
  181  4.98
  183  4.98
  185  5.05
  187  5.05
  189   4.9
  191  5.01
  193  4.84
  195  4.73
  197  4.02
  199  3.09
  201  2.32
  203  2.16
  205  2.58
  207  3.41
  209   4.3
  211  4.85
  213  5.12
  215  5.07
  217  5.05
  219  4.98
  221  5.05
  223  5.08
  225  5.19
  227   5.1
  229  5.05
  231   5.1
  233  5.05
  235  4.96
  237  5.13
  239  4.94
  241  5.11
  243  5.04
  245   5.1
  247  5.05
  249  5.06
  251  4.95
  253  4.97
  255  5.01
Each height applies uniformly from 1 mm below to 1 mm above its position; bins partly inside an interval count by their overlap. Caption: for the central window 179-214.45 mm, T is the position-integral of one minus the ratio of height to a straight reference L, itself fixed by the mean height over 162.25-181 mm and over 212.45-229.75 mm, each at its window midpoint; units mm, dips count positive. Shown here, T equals 5.5 mm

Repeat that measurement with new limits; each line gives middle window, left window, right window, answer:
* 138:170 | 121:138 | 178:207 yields -1.9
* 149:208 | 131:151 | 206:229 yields 3.3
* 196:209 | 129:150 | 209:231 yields 5.1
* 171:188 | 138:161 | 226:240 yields -0.4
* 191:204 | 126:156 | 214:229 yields 3.5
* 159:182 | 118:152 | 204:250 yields -0.7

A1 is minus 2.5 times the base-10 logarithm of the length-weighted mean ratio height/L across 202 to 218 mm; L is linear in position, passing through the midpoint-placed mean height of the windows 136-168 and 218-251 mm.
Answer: 0.223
